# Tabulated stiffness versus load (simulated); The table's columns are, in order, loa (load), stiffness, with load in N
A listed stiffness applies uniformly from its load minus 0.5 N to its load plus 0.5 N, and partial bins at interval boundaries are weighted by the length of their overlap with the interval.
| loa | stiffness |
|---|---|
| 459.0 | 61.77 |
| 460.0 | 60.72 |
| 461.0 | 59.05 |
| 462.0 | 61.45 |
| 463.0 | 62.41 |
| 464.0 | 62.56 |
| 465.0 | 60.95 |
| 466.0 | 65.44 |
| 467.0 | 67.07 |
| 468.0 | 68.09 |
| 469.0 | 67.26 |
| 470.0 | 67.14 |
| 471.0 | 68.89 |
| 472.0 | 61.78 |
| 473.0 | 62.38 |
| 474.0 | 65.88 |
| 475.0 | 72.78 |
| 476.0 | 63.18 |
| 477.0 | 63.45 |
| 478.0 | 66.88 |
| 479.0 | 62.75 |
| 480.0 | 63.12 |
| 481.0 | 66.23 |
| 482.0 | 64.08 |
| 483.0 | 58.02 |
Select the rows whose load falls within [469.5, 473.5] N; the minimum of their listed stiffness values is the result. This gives 61.78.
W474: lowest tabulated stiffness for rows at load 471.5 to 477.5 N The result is 61.78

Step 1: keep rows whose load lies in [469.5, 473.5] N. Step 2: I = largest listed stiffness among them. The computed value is 68.89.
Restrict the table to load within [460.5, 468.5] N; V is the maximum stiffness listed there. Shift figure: 68.09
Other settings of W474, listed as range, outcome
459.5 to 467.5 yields 59.05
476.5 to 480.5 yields 62.75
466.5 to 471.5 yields 67.07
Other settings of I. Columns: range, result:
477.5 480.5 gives 66.88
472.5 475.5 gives 72.78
